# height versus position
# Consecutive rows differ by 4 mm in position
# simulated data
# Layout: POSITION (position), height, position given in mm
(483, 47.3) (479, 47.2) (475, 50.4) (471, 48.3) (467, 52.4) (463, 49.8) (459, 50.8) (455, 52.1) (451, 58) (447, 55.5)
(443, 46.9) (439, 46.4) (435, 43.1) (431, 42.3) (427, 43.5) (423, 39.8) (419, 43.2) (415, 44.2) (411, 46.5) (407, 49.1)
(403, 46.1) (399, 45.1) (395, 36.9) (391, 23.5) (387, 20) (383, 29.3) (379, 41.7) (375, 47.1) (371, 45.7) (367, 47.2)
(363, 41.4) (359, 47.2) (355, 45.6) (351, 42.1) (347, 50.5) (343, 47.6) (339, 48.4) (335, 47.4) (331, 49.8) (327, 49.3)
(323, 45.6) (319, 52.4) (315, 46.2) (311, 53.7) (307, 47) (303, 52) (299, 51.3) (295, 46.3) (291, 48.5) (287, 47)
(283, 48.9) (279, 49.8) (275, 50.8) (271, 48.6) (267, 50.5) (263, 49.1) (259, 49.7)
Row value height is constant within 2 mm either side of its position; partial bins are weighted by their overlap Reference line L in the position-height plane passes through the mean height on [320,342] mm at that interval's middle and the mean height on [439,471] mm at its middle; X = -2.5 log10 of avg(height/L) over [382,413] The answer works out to 0.32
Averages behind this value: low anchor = 48.3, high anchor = 51.6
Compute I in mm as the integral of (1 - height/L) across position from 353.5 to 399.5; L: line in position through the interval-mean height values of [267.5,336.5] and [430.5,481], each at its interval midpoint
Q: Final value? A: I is 9.7 mm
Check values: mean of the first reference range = 49.1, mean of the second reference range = 49.7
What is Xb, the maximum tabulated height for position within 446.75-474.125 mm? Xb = 58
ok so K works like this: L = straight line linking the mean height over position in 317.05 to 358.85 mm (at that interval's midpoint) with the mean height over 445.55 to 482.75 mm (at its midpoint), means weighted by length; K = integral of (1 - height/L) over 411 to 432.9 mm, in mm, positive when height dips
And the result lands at 3.1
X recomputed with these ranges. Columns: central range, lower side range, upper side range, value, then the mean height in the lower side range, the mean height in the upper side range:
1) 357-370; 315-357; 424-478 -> 0.06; 47.8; 49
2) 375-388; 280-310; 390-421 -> 0.29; 48.9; 42.4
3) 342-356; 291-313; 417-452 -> 0.05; 49.9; 46.2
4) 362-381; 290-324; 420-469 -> 0.09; 49.4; 48.3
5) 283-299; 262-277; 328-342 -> 0.03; 49.8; 48.5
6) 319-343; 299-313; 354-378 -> 0.01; 51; 45.5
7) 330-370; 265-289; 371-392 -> -0.21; 49.3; 34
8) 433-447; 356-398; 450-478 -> 0.02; 38.4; 51.3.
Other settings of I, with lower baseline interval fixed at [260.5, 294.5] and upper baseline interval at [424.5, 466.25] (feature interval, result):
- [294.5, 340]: -0.22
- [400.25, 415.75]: 0.73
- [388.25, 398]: 3.58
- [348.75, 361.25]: 1.01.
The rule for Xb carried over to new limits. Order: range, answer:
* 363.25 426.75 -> 49.1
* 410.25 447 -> 55.5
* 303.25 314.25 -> 53.7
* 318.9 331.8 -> 52.4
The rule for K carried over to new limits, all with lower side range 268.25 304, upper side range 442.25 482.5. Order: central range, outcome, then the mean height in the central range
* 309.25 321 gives -0.28 mm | 50.7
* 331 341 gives 0.29 mm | 48.3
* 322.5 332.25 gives 0.22 mm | 48.5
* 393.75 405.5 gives 1.65 mm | 43.3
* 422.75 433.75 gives 1.84 mm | 42.3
